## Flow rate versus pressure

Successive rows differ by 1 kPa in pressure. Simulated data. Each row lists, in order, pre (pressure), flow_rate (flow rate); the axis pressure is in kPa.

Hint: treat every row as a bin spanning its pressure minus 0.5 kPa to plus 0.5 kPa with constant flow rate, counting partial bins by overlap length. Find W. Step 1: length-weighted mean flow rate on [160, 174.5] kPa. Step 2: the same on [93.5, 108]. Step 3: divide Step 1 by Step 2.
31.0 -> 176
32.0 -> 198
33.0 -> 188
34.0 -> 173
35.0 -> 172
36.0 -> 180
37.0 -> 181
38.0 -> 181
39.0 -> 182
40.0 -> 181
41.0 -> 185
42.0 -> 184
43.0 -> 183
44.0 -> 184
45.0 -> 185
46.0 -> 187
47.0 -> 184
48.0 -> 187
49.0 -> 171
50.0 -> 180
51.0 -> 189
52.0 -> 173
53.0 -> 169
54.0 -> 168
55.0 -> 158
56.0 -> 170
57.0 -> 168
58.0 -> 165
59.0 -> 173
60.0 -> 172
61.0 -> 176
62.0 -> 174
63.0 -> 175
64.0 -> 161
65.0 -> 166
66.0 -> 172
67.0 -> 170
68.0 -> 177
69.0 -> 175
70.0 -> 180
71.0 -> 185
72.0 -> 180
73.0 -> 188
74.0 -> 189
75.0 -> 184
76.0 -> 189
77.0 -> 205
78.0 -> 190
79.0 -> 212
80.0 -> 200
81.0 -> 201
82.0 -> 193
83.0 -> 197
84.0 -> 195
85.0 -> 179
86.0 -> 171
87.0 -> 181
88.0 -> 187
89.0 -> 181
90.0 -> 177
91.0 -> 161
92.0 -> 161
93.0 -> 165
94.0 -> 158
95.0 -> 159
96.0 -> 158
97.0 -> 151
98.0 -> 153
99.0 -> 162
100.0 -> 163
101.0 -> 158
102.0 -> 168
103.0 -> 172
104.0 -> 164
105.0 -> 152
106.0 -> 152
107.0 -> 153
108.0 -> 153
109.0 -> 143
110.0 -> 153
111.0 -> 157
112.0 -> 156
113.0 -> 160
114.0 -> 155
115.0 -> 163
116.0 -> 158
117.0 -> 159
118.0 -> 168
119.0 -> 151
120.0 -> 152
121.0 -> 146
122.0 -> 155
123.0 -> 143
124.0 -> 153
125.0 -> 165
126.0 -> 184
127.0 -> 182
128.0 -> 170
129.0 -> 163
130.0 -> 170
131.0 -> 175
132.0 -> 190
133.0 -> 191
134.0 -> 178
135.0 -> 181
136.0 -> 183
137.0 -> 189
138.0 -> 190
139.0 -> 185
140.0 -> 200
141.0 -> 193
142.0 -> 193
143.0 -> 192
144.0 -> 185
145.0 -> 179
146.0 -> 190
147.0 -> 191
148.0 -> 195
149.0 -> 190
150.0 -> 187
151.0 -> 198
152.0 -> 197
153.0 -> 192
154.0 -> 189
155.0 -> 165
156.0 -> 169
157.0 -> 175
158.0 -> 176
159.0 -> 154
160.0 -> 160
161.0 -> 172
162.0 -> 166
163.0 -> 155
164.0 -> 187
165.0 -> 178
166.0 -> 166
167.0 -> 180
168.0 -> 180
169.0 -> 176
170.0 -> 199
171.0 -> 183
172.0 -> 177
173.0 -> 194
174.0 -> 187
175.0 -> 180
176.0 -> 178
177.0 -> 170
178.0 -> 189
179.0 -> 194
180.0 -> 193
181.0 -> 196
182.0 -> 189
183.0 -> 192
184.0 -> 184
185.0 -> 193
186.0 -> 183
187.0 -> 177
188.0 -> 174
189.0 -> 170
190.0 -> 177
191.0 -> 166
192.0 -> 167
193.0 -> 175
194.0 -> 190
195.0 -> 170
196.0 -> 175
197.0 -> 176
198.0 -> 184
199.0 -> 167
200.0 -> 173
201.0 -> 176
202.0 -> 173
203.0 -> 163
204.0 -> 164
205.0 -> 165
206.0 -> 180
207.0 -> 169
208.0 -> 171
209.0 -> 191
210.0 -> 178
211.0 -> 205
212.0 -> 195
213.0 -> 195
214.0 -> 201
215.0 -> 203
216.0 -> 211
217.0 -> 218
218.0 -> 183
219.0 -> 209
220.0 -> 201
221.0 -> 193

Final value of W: 1.12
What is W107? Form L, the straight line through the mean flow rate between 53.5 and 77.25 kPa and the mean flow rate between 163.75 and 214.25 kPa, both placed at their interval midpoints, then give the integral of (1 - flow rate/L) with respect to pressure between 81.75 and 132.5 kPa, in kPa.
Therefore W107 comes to 3.6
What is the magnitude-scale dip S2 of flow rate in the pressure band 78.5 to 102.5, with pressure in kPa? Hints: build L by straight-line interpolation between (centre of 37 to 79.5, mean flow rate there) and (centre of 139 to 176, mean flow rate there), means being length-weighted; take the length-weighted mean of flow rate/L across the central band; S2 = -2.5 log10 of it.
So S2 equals 0.03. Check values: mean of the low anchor 179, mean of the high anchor 182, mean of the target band 175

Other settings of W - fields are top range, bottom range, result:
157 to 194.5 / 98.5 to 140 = 1.08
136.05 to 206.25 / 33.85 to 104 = 1.02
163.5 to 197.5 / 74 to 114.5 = 1.06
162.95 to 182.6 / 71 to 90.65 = 0.97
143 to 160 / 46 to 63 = 1.05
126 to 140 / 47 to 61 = 1.05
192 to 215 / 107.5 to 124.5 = 1.16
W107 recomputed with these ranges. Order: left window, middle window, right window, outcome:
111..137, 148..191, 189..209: -2.60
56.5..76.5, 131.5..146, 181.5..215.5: -0.80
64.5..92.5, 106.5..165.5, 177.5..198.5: 3.14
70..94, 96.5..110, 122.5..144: 1.90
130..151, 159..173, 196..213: 0.63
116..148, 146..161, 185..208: -0.53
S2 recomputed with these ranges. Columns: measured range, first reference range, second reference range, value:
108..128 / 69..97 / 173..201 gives 0.15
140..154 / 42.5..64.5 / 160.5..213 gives -0.08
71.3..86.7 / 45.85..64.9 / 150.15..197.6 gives -0.10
